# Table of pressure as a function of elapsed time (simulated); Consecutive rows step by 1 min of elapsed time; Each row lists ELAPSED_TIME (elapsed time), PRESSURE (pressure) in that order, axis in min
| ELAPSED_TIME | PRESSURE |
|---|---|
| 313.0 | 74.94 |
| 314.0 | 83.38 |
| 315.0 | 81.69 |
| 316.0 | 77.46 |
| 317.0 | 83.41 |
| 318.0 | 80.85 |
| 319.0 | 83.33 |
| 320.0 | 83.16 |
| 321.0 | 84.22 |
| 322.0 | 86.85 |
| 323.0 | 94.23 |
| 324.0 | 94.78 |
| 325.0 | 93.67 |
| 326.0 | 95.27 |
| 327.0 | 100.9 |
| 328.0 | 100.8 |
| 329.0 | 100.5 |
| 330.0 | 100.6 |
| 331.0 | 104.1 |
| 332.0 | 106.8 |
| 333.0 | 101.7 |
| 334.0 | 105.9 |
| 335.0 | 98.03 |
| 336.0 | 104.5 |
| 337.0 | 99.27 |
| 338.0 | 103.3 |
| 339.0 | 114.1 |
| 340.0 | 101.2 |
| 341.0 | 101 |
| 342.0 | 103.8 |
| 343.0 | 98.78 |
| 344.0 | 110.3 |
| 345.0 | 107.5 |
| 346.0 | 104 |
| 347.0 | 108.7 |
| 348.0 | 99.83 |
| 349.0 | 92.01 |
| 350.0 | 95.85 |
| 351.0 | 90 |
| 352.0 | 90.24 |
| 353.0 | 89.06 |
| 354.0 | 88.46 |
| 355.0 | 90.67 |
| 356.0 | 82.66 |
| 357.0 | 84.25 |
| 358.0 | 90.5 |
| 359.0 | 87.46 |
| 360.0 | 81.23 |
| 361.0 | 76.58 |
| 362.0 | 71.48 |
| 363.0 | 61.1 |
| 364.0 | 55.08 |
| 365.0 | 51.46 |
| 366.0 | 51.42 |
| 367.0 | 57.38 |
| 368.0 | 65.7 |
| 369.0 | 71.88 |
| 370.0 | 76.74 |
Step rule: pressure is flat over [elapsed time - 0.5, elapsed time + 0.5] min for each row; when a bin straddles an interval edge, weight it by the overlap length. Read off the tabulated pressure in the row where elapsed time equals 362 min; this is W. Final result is 71.48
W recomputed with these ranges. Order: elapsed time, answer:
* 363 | 61.1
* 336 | 104.5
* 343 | 98.78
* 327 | 100.9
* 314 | 83.38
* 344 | 110.3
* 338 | 103.3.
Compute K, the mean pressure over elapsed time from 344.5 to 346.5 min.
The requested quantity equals 106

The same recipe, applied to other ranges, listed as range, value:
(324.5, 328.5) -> 97.7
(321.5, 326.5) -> 93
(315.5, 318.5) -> 80.6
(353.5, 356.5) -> 87.3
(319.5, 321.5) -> 83.7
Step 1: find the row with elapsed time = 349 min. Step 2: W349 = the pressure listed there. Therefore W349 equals 92.01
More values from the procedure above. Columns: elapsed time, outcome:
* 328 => 100.8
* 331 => 104.1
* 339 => 114.1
